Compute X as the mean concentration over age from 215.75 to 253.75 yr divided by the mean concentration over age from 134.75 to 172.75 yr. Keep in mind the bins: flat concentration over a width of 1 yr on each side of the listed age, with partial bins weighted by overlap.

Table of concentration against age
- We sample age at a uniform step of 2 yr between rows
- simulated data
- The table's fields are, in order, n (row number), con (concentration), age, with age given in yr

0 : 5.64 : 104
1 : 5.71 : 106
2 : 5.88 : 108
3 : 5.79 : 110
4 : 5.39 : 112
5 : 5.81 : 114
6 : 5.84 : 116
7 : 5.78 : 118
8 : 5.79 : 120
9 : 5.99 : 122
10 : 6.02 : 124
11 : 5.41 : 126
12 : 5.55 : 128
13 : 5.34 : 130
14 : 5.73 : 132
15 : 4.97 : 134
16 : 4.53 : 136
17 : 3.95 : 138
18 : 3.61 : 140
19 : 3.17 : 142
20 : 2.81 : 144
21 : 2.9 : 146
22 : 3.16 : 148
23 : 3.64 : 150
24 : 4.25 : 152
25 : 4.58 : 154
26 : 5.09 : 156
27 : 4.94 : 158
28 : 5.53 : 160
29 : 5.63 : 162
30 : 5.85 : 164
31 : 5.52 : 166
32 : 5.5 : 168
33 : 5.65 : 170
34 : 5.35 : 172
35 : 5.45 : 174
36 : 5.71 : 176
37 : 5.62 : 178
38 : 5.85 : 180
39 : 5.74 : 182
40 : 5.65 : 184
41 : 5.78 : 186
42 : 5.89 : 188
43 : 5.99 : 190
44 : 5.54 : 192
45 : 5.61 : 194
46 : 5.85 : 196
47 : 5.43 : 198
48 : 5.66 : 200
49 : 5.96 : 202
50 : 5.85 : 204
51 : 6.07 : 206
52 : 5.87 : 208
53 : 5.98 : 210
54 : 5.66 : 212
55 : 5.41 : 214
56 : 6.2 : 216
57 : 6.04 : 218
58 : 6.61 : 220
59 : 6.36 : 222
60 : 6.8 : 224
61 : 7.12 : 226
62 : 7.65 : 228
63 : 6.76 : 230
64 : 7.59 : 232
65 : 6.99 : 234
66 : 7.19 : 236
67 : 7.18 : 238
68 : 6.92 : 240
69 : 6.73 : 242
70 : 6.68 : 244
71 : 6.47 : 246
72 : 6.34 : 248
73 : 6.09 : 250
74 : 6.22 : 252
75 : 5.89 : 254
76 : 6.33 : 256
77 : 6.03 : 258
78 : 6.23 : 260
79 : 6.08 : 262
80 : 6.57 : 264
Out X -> 1.5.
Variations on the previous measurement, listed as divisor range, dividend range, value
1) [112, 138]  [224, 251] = 1.26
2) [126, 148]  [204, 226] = 1.44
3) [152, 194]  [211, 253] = 1.20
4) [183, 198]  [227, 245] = 1.23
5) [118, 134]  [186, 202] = 1.01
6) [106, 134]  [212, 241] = 1.18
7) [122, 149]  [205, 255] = 1.46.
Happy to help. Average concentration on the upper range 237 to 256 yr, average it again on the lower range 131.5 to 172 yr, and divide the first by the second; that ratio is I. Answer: 1.4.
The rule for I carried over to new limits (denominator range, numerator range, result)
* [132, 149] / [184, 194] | 1.53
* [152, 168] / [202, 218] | 1.12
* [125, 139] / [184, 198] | 1.13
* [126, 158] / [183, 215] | 1.35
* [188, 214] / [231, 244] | 1.22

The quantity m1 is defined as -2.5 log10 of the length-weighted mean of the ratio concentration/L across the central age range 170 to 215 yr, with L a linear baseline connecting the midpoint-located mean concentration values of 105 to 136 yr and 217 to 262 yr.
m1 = 0.09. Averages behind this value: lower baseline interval 5.63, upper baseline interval 6.63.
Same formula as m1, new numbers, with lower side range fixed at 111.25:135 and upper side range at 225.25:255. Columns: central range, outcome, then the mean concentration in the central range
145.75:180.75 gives 0.195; 5.05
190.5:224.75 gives 0.095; 5.93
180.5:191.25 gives 0.081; 5.81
